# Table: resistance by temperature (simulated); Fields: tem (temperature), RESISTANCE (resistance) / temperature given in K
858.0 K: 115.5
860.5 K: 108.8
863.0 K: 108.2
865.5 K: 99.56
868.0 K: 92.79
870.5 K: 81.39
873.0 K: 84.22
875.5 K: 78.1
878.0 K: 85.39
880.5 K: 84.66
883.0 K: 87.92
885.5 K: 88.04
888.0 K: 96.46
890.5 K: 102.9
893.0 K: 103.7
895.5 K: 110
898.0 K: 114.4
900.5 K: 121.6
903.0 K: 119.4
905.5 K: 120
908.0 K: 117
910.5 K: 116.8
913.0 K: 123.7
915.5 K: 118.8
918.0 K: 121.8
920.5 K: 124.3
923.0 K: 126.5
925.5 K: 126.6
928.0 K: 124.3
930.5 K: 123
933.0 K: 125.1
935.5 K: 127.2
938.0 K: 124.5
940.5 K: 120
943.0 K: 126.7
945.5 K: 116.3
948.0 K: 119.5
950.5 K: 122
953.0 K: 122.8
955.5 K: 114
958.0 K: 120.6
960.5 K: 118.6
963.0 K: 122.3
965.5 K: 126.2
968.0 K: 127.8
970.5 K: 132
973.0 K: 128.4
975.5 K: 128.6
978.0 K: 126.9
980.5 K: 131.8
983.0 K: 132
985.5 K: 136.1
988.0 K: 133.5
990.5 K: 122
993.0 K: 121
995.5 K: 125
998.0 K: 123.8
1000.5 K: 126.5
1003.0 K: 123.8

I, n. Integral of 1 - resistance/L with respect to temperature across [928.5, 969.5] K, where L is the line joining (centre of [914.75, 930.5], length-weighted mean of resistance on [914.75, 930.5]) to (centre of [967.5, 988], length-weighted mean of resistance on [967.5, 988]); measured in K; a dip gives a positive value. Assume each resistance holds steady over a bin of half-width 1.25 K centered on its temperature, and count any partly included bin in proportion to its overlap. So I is 1.5 K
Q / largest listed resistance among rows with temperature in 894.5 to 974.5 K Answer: 132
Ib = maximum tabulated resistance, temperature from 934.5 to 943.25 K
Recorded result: 127.2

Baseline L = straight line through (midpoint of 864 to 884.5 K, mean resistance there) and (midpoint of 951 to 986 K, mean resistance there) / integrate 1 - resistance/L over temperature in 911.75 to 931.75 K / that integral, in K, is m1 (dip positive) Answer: -3.2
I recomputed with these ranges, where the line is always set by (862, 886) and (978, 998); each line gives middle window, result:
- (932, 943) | -1.35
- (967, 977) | -0.52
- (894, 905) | -2.09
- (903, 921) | -3.19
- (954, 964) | -0.05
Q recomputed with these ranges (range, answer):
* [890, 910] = 121.6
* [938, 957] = 126.7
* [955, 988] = 136.1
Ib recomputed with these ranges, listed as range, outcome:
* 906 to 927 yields 126.6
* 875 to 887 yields 88.04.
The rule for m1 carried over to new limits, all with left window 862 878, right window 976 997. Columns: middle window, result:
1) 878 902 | -0.9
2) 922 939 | -2.4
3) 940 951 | -0.6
